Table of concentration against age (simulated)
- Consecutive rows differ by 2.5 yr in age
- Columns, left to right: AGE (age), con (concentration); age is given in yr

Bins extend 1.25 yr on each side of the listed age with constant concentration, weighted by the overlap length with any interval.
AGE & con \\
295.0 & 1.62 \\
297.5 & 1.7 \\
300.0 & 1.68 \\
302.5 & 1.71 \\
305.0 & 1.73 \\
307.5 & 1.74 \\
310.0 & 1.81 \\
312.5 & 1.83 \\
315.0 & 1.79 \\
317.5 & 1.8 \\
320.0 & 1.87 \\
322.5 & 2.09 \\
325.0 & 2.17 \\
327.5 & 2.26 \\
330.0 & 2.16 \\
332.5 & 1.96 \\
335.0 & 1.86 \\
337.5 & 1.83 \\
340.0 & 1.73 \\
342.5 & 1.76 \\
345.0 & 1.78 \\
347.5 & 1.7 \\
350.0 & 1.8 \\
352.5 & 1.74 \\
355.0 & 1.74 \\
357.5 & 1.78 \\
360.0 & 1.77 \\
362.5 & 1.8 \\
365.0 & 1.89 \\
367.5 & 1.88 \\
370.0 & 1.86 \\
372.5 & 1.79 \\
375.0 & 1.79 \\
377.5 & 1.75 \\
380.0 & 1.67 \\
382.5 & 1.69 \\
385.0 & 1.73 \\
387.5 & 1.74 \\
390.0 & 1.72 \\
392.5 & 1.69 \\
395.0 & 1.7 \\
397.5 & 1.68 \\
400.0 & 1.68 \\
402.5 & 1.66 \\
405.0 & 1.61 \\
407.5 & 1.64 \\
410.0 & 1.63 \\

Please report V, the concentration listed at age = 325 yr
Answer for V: 2.17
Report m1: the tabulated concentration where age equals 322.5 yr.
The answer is 2.09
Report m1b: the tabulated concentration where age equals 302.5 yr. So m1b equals 1.71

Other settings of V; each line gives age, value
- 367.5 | 1.88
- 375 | 1.79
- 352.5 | 1.74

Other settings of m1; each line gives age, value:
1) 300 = 1.68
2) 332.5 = 1.96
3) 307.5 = 1.74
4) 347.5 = 1.7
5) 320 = 1.87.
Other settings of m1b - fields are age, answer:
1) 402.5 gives 1.66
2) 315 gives 1.79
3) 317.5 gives 1.8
